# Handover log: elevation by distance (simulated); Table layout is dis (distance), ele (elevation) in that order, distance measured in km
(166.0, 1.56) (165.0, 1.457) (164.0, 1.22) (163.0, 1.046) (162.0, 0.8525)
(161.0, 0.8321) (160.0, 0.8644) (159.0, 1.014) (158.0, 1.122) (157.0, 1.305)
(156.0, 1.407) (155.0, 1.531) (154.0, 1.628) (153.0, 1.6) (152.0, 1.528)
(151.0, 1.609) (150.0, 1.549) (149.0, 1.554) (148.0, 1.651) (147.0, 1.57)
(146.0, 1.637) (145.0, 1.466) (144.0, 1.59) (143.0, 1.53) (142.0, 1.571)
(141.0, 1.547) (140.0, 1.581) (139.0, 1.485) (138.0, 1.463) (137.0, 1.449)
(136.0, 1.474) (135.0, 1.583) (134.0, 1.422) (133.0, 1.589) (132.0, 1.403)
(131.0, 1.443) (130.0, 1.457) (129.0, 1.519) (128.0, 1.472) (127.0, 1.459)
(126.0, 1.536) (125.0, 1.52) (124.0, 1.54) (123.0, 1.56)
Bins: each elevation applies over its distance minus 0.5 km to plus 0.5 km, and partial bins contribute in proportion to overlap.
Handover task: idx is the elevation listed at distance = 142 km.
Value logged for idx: 1.571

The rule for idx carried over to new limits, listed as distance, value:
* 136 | 1.474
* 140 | 1.581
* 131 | 1.443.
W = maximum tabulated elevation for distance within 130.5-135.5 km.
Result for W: 1.589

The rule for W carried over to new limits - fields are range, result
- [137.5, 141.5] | 1.581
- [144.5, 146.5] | 1.637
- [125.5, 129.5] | 1.536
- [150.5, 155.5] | 1.628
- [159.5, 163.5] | 1.046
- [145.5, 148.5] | 1.651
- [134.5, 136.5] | 1.583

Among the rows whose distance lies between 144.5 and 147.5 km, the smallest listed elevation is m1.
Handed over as 1.466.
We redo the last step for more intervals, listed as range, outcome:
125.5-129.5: 1.459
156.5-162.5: 0.8321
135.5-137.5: 1.449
